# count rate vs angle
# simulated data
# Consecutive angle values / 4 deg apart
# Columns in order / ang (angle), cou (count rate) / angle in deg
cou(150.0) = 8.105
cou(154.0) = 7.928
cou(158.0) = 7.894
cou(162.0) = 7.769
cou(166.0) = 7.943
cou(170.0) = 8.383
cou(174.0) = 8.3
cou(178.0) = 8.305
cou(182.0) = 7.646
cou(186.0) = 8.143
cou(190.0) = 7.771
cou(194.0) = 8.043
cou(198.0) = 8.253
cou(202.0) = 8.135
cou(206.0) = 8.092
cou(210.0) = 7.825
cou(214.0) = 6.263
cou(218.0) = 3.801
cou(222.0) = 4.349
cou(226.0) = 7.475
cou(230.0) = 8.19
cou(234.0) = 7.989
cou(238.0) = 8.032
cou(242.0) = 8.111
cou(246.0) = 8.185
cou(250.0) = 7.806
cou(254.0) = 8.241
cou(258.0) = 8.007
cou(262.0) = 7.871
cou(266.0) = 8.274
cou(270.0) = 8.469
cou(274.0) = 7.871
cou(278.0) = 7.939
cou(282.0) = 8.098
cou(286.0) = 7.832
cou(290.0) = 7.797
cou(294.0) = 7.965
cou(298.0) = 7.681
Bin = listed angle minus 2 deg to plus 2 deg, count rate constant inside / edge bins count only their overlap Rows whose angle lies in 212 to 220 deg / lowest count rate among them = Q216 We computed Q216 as 3.801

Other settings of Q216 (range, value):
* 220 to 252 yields 4.349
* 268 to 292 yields 7.797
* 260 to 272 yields 7.871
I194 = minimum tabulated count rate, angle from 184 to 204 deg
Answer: 7.771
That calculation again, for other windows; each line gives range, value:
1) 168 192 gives 7.646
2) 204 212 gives 7.825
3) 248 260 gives 7.806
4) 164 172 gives 7.943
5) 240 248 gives 8.111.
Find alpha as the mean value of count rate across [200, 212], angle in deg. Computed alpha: 8.02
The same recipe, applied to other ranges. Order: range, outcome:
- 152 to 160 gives 7.91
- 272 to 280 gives 7.91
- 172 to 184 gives 8.08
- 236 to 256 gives 8.07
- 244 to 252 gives 8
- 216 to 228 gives 5.21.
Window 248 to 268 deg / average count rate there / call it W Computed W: 8.04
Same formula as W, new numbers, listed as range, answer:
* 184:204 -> 8.07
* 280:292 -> 7.91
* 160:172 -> 8.03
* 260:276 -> 8.12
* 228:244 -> 8.08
